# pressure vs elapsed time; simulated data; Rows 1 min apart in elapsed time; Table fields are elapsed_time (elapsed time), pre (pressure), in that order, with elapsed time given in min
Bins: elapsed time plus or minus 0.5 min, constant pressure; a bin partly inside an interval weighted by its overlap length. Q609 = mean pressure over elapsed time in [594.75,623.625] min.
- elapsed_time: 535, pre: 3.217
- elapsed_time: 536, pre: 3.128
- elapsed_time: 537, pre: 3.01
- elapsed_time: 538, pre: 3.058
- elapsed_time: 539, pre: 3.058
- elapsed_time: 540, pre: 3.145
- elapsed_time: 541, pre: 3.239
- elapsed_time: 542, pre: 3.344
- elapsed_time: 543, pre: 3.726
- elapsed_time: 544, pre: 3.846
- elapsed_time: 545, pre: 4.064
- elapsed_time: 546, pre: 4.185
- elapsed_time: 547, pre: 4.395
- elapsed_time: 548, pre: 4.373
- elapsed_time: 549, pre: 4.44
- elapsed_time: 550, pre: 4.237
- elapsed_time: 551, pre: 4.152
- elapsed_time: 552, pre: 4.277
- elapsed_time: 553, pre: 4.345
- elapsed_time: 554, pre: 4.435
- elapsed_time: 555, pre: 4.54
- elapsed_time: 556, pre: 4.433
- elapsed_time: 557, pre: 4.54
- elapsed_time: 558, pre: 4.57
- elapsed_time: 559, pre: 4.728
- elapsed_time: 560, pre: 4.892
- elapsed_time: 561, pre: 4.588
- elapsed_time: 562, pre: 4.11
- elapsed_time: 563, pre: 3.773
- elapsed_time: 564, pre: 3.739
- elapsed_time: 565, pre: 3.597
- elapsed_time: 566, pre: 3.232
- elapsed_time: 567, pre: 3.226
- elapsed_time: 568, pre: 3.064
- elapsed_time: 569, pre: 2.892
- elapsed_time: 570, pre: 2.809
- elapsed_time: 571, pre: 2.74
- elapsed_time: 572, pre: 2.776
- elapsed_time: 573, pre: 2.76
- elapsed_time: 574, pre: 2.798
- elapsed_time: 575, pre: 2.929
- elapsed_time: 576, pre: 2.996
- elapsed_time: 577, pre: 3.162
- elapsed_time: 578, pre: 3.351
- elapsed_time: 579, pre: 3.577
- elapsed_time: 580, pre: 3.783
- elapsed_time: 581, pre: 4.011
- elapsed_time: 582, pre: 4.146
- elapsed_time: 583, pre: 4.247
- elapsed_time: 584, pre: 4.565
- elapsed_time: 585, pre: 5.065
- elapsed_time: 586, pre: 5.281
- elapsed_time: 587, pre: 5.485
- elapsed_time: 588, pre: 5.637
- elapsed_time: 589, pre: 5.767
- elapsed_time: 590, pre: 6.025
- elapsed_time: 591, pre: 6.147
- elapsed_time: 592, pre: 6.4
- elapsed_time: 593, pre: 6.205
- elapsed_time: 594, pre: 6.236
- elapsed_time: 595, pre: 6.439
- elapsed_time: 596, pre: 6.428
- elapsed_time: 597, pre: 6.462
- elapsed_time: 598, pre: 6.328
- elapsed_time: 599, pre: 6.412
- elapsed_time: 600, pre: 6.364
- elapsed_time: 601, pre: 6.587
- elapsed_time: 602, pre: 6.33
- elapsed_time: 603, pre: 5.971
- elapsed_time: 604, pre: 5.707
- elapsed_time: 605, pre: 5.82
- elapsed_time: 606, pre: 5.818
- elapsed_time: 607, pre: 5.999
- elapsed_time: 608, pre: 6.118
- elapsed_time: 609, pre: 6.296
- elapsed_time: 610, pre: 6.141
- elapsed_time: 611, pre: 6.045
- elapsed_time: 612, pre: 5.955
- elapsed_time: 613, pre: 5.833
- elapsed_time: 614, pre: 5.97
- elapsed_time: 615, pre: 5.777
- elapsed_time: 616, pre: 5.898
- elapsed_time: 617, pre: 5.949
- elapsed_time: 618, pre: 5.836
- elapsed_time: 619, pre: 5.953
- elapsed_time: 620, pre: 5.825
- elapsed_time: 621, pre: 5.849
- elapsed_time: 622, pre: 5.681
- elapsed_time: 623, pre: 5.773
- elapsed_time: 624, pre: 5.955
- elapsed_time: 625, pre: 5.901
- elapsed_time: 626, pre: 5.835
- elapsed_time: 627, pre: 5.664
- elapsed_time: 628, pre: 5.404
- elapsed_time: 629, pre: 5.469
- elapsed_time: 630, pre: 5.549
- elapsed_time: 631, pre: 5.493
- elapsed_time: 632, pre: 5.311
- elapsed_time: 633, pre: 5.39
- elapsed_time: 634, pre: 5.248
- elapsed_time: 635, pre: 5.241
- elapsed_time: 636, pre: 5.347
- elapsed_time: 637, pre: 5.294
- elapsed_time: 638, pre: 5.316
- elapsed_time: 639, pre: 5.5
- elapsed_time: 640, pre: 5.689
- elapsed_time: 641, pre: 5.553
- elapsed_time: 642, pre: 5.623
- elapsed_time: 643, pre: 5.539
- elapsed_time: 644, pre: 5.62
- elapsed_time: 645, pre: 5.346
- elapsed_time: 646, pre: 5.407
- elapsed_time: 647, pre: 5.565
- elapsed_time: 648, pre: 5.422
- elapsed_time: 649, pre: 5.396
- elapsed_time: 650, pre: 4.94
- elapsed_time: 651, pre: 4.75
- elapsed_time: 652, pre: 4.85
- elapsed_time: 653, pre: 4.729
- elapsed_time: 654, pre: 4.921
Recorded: 6.05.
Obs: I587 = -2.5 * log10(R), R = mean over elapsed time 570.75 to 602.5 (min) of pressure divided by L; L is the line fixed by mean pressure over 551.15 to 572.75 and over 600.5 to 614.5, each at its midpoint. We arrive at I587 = 0.04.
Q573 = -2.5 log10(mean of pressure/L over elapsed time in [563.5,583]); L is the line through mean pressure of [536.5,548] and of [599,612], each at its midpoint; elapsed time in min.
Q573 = 0.423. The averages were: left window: 3.59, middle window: 3.27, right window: 6.11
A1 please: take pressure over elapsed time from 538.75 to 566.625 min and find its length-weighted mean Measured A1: 4.08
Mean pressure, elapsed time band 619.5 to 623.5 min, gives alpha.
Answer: 5.78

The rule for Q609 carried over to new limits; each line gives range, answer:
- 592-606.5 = 6.23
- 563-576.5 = 3.07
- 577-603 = 5.46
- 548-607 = 4.65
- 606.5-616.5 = 6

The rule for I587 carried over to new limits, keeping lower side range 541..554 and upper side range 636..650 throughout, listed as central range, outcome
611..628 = -0.144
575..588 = 0.109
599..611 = -0.237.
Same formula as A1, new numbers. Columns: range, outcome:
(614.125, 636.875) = 5.65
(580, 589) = 4.8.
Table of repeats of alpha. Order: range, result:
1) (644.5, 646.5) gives 5.38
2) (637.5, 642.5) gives 5.54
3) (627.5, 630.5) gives 5.47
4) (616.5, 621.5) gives 5.88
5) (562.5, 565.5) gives 3.7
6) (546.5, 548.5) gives 4.38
